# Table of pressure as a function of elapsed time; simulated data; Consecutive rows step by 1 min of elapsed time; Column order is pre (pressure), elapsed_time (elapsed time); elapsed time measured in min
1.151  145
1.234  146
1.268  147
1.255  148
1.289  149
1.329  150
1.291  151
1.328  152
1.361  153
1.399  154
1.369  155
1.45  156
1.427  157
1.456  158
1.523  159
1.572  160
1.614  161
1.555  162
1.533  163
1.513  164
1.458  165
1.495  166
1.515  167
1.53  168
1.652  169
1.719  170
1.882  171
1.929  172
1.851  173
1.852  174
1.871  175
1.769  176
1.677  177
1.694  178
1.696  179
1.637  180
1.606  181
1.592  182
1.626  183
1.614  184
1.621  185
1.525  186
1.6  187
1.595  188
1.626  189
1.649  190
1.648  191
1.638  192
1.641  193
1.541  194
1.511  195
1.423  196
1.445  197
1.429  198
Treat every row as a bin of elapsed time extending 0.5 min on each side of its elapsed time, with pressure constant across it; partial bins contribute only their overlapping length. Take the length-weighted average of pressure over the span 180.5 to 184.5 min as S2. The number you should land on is 1.61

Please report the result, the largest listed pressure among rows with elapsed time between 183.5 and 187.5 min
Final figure 1.621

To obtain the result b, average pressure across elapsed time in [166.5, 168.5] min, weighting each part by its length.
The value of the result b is 1.52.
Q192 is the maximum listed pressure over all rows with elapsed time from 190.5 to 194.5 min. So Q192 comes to 1.648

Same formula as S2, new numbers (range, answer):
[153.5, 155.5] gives 1.38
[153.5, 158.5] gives 1.42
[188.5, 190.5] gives 1.64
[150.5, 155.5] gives 1.35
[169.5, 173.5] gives 1.85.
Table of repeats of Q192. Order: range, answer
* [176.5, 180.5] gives 1.696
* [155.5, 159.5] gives 1.523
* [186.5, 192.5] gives 1.649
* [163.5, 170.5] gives 1.719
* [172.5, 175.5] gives 1.871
